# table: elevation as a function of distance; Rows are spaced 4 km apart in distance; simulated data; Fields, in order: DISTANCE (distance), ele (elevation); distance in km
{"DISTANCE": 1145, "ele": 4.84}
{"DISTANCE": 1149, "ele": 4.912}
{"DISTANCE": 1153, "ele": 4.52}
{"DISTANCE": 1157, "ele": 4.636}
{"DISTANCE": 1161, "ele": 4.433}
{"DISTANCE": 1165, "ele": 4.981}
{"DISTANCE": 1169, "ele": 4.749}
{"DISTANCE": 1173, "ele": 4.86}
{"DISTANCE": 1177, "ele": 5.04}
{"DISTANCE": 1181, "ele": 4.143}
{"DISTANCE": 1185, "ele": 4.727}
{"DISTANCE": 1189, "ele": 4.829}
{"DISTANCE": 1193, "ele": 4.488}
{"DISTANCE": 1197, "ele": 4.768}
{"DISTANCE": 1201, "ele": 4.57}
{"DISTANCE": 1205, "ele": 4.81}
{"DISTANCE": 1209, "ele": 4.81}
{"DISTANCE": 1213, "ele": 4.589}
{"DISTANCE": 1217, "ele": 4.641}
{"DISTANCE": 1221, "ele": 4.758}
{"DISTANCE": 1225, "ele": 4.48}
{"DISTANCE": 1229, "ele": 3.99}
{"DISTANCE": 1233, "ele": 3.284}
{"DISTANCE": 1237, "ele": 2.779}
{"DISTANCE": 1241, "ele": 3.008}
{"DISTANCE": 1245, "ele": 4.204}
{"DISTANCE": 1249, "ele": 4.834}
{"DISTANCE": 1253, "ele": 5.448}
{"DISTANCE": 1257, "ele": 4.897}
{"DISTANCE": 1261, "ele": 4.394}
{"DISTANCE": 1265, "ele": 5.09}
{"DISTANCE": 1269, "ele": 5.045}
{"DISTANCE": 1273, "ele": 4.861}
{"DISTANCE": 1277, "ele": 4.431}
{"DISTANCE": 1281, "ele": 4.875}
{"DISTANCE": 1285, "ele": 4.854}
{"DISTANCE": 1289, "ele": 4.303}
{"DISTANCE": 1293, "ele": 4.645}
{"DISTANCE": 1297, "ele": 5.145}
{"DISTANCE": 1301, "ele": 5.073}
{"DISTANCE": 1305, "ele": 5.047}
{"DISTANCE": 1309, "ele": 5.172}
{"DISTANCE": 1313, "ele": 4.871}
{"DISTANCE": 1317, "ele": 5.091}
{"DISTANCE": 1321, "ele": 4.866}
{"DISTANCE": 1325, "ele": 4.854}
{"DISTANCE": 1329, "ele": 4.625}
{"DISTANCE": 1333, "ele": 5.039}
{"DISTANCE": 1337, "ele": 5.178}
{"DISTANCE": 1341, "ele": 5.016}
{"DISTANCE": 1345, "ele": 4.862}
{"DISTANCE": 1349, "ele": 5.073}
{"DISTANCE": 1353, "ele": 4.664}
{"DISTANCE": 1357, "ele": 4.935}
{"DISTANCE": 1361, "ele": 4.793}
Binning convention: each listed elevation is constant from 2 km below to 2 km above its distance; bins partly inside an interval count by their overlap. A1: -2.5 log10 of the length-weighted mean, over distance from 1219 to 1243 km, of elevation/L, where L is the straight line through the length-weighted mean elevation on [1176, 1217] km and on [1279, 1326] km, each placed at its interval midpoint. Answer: 0.26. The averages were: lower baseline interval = 4.67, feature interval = 3.72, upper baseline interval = 4.9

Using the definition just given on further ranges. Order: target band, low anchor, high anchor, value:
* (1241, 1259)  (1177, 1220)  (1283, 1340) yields 0.031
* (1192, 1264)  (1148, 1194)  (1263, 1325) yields 0.095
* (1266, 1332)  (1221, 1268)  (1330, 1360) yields -0.054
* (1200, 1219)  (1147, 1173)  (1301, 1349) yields 0.024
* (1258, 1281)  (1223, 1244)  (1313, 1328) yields -0.165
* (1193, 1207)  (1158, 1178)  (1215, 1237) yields -0.065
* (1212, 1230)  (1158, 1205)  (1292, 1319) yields 0.066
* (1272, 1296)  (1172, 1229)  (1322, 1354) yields 0.032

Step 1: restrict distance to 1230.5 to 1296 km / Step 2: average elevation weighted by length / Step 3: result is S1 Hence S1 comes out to 4.44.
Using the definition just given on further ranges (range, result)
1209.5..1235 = 4.32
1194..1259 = 4.37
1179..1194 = 4.55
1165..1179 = 4.9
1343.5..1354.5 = 4.88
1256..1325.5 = 4.86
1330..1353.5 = 4.98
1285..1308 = 4.86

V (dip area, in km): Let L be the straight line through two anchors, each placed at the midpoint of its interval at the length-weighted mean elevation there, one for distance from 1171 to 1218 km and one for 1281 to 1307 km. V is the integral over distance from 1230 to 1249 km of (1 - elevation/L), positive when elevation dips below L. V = 5.0 km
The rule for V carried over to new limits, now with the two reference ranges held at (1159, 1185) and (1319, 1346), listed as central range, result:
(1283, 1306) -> 0.2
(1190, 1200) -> 0.2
